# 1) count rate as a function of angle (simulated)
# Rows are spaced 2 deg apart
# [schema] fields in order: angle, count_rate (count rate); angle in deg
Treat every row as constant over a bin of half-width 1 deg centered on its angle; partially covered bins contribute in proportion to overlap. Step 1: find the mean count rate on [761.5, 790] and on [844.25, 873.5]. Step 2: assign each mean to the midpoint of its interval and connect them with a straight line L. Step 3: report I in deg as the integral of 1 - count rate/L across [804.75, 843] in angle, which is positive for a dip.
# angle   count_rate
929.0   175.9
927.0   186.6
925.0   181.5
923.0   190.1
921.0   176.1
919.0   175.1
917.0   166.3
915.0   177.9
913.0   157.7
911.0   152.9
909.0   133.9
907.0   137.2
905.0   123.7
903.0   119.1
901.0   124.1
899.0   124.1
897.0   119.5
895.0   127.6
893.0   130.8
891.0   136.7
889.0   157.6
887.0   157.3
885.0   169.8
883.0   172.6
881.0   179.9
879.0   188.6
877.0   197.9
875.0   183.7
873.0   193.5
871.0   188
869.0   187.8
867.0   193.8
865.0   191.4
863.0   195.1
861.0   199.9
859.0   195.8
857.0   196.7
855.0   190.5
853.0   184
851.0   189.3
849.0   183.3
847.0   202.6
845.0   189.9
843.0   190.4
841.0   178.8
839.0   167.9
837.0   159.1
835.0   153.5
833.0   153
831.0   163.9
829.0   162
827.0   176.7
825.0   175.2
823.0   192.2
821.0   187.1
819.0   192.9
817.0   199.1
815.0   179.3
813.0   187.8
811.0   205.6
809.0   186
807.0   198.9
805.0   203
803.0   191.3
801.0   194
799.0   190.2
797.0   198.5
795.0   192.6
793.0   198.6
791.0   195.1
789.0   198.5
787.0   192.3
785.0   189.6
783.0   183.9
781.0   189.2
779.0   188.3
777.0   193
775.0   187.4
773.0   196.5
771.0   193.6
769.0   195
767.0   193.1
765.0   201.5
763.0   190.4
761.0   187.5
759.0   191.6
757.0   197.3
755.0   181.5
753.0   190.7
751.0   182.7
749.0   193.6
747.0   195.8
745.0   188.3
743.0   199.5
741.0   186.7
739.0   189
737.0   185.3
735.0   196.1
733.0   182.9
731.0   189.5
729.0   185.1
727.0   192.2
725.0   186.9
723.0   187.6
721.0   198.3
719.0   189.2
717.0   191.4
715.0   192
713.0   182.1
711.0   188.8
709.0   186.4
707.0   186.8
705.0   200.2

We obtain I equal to 2.4 deg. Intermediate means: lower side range 192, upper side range 192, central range 180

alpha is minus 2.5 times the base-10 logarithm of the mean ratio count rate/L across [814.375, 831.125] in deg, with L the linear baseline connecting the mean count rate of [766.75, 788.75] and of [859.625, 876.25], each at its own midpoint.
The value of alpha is 0.06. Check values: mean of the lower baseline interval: 191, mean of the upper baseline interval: 192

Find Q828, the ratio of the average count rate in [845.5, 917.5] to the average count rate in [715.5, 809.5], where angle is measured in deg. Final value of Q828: 0.87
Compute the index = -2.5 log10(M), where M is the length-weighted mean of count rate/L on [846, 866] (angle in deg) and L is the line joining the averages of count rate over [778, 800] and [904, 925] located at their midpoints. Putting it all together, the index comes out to -0.10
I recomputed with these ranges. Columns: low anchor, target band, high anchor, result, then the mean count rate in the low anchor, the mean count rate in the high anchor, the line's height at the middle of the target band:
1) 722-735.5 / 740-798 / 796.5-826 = -0.6 deg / 188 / 192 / 190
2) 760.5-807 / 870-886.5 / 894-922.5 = -2.8 deg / 193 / 145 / 156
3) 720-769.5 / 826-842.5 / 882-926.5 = 0.3 deg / 191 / 151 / 168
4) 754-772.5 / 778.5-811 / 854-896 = -0.9 deg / 192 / 178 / 188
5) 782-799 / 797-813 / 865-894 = -0.4 deg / 193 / 175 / 190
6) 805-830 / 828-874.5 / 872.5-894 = -1.4 deg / 188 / 169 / 178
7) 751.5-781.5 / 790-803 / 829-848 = -0.8 deg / 192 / 173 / 184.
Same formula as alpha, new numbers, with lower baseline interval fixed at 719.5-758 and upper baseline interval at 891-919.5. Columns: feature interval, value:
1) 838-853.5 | -0.18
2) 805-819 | -0.15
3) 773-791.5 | -0.08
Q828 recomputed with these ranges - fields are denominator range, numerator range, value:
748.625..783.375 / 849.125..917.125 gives 0.87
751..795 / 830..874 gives 0.96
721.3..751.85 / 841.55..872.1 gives 1.01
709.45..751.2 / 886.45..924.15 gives 0.77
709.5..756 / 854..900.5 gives 0.91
